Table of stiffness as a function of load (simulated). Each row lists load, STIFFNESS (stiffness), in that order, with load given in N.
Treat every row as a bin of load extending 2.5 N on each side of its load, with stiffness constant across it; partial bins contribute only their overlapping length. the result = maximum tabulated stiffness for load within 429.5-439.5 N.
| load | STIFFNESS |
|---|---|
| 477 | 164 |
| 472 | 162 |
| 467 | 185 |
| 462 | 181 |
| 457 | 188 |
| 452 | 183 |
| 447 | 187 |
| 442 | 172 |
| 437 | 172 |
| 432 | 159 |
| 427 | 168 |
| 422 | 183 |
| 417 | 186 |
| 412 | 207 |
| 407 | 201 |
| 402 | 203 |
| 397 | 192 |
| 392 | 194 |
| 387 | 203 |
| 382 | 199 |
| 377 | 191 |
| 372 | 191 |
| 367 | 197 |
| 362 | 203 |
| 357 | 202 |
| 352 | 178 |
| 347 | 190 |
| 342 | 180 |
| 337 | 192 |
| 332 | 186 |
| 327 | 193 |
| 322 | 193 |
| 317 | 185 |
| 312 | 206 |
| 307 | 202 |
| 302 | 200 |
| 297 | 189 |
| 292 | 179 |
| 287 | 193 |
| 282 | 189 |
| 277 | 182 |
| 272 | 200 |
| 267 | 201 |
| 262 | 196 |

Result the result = 172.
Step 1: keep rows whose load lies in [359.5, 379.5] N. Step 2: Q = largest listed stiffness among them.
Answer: 203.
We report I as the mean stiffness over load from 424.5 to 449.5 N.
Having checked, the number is 172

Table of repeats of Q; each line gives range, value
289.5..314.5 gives 206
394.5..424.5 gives 207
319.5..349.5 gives 193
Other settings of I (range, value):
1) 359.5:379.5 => 196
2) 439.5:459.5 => 182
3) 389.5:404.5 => 196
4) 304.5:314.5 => 204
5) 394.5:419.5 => 198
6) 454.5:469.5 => 185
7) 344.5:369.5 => 194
